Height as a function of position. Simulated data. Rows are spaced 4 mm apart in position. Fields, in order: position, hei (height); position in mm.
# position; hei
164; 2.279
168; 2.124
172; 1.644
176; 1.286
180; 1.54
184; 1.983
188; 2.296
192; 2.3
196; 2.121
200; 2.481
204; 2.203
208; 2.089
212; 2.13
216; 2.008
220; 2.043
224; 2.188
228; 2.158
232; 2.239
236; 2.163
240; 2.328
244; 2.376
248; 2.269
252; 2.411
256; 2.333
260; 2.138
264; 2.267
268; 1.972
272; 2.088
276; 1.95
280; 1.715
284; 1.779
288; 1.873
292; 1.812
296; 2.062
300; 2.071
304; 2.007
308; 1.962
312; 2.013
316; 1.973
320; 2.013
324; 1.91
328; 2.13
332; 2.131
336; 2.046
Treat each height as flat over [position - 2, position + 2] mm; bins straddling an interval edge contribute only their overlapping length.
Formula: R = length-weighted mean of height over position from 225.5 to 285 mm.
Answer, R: 2.15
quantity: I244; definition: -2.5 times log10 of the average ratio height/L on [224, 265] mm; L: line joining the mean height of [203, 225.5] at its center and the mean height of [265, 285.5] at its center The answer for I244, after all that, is -0.13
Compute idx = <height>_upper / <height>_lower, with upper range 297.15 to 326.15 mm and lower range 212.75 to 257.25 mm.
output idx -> 0.90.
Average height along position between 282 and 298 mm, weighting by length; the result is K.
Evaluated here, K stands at 1.88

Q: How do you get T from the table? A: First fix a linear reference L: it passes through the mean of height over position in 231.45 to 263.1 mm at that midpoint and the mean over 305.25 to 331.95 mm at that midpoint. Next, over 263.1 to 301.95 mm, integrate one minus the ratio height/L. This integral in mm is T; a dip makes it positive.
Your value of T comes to 3.6 mm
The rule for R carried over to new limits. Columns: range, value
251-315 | 2.02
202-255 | 2.2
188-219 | 2.19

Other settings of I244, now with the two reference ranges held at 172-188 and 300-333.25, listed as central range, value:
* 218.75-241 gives -0.203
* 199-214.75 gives -0.243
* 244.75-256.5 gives -0.249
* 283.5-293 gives 0.070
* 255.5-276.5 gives -0.122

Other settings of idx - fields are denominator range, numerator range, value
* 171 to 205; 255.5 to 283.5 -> 1.02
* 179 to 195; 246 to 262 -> 1.11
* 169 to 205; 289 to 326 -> 1.00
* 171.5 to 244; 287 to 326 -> 0.95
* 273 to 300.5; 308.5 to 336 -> 1.07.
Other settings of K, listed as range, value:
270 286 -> 1.88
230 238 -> 2.2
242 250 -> 2.32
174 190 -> 1.78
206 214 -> 2.11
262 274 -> 2.11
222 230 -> 2.17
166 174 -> 1.88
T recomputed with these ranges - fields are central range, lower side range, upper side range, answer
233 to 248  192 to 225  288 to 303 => -1.4 mm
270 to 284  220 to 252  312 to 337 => 1.6 mm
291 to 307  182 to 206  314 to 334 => 0.6 mm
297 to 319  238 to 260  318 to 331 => 0.9 mm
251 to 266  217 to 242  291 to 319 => -1.2 mm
